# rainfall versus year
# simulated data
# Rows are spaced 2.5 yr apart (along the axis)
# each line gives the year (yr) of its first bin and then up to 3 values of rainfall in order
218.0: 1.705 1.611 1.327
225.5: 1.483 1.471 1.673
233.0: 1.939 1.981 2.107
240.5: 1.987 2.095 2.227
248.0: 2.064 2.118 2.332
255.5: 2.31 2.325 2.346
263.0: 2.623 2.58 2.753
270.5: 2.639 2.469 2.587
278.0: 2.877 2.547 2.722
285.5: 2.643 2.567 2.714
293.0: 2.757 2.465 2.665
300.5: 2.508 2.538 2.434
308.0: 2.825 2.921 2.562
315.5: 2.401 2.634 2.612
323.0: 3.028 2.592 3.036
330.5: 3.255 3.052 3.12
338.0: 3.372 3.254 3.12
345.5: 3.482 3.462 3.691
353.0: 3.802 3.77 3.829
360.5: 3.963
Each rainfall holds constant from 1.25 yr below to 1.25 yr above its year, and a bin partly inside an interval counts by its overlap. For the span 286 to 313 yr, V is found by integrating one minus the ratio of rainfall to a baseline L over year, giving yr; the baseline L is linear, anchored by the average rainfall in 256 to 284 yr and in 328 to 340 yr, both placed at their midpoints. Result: 2.1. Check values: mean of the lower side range 2.58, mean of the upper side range 3.19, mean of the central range 2.64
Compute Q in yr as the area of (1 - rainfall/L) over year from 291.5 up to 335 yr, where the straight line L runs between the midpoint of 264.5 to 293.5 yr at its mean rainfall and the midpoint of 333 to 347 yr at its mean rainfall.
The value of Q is 3.81 yr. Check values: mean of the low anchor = 2.65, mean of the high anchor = 3.25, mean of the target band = 2.73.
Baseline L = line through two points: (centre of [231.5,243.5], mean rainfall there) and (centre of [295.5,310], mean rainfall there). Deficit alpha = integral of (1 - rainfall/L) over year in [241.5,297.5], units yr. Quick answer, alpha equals -4.59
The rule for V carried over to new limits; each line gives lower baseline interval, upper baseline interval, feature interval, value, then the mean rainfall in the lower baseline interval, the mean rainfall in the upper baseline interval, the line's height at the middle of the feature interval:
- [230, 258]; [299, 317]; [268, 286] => -2.2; 2.1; 2.6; 2.36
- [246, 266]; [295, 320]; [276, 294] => -1.5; 2.32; 2.6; 2.48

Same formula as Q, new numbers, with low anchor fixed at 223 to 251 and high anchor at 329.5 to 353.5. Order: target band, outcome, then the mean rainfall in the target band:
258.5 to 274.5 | -1.8 yr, 2.56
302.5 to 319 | 1.7 yr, 2.62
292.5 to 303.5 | 0.6 yr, 2.58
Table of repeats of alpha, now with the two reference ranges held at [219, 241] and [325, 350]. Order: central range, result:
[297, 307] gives 0.65 yr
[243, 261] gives -1.83 yr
